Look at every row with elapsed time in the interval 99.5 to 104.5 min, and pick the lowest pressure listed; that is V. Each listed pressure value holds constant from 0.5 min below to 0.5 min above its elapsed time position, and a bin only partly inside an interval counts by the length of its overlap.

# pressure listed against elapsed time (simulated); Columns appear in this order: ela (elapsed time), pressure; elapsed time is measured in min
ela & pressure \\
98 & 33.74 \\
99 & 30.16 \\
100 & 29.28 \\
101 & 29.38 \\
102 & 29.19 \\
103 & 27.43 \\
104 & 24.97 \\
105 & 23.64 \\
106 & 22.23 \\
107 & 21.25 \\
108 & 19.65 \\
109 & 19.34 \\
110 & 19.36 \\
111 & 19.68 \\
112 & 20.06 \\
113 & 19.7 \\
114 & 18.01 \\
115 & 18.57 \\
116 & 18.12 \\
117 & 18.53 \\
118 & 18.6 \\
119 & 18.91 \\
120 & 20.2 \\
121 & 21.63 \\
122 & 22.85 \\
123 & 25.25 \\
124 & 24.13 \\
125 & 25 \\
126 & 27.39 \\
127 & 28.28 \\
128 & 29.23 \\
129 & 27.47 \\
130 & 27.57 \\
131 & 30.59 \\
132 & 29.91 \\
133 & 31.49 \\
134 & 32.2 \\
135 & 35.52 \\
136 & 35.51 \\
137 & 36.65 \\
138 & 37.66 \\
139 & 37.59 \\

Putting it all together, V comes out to 24.97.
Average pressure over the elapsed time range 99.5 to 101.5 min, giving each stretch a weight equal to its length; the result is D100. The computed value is 29.3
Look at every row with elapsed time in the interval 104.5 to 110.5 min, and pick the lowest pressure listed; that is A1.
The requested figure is 19.34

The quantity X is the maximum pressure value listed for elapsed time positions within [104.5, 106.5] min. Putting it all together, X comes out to 23.64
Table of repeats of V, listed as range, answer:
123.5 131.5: 24.13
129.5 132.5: 27.57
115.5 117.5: 18.12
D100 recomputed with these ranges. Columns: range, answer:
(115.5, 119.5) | 18.5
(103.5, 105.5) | 24.3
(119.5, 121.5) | 20.9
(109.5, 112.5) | 19.7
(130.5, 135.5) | 31.9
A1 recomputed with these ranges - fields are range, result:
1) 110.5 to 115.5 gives 18.01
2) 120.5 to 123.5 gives 21.63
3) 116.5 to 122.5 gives 18.53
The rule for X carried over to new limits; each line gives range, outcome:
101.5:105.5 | 29.19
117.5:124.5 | 25.25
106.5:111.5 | 21.25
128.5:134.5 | 32.2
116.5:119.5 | 18.91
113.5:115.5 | 18.57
